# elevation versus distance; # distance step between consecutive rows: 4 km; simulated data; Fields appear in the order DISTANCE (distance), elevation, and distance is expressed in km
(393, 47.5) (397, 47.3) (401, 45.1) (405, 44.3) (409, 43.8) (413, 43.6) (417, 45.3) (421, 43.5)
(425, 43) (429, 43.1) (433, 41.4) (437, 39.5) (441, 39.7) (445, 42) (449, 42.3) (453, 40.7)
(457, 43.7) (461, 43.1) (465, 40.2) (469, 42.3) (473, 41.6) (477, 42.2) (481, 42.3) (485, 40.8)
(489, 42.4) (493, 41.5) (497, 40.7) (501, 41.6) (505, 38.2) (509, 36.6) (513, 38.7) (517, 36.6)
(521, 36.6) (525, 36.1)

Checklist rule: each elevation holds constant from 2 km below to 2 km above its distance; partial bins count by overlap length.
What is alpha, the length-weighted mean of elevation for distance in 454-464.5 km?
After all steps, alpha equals 42.7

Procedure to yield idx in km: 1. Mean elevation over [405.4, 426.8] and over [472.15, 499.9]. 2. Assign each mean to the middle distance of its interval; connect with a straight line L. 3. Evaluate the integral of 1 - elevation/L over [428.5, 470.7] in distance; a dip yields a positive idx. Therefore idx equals 1.2 km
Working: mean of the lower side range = 43.9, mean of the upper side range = 41.6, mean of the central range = 41.6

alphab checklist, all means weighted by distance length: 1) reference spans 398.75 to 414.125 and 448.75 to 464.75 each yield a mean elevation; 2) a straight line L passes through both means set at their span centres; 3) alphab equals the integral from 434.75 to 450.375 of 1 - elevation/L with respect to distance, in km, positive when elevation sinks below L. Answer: 0.7 km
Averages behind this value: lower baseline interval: 44.3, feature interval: 40.8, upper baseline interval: 42.2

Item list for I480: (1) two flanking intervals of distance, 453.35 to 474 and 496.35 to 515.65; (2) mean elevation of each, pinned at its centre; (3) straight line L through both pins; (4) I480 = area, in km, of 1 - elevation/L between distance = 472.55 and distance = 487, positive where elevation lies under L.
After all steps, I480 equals -0.29 km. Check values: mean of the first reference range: 42.1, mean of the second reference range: 39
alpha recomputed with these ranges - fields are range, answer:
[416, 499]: 41.9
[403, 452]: 42.6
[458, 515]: 40.9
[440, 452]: 41.4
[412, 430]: 43.7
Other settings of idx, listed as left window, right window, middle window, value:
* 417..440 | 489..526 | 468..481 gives -0.6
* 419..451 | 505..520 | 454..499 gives -2.8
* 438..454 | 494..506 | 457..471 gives -0.4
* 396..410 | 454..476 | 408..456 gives 1.5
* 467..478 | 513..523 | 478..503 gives -1.0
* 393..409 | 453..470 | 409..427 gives 0.3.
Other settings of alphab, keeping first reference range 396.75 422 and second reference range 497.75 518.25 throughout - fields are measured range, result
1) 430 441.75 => 0.7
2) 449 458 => 0.0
